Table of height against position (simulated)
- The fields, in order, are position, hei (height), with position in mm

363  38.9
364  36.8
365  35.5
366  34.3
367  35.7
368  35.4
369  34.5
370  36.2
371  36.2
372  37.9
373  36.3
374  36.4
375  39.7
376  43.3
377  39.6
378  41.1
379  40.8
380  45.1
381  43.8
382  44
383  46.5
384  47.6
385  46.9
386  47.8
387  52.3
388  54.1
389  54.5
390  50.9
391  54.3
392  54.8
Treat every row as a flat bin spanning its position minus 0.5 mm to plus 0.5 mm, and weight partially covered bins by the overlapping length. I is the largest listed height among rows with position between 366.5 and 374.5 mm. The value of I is 37.9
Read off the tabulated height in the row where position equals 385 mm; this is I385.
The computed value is 46.9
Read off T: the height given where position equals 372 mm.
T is 37.9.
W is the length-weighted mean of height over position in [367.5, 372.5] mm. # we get 36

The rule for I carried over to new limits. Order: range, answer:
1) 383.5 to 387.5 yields 52.3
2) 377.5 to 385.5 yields 47.6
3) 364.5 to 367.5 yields 35.7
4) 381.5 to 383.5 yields 46.5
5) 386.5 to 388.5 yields 54.1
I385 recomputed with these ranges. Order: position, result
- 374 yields 36.4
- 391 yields 54.3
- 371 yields 36.2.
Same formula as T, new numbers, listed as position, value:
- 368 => 35.4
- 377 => 39.6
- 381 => 43.8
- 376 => 43.3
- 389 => 54.5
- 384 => 47.6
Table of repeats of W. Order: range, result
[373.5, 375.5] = 38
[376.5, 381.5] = 42.1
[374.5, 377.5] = 40.9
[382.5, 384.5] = 47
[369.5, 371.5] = 36.2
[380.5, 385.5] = 45.8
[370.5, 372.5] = 37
